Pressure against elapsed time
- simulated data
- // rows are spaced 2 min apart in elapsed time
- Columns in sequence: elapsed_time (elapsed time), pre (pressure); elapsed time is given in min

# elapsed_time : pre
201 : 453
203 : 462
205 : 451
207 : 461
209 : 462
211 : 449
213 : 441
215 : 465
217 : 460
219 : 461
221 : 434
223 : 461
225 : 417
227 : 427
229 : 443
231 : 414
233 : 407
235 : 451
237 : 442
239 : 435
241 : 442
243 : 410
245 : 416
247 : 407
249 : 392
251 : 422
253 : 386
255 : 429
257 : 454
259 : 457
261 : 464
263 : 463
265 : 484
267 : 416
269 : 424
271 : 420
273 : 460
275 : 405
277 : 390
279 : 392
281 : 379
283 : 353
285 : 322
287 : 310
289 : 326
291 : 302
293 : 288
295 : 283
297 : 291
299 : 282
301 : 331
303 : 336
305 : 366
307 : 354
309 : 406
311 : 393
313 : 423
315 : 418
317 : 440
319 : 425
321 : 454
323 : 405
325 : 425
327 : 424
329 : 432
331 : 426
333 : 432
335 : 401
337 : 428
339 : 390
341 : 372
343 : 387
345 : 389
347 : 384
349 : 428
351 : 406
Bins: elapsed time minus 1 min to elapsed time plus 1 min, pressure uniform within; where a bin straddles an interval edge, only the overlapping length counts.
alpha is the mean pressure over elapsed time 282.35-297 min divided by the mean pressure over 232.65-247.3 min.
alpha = 0.72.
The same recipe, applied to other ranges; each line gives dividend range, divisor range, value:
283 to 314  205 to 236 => 0.75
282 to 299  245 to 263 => 0.72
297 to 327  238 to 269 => 0.90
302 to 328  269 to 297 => 1.14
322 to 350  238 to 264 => 0.95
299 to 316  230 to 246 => 0.87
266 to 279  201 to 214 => 0.92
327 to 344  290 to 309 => 1.28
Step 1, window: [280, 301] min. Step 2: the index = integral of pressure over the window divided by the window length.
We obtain 314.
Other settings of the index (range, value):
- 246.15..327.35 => 390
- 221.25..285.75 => 422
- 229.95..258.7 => 423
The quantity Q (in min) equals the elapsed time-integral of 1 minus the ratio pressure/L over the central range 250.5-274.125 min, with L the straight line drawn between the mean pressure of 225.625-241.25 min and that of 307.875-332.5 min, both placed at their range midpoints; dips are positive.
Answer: -0.63 min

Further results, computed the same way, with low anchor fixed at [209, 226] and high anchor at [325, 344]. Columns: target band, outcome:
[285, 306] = 5.5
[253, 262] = -0.2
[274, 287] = 1.8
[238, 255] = 1.0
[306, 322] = 0.1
